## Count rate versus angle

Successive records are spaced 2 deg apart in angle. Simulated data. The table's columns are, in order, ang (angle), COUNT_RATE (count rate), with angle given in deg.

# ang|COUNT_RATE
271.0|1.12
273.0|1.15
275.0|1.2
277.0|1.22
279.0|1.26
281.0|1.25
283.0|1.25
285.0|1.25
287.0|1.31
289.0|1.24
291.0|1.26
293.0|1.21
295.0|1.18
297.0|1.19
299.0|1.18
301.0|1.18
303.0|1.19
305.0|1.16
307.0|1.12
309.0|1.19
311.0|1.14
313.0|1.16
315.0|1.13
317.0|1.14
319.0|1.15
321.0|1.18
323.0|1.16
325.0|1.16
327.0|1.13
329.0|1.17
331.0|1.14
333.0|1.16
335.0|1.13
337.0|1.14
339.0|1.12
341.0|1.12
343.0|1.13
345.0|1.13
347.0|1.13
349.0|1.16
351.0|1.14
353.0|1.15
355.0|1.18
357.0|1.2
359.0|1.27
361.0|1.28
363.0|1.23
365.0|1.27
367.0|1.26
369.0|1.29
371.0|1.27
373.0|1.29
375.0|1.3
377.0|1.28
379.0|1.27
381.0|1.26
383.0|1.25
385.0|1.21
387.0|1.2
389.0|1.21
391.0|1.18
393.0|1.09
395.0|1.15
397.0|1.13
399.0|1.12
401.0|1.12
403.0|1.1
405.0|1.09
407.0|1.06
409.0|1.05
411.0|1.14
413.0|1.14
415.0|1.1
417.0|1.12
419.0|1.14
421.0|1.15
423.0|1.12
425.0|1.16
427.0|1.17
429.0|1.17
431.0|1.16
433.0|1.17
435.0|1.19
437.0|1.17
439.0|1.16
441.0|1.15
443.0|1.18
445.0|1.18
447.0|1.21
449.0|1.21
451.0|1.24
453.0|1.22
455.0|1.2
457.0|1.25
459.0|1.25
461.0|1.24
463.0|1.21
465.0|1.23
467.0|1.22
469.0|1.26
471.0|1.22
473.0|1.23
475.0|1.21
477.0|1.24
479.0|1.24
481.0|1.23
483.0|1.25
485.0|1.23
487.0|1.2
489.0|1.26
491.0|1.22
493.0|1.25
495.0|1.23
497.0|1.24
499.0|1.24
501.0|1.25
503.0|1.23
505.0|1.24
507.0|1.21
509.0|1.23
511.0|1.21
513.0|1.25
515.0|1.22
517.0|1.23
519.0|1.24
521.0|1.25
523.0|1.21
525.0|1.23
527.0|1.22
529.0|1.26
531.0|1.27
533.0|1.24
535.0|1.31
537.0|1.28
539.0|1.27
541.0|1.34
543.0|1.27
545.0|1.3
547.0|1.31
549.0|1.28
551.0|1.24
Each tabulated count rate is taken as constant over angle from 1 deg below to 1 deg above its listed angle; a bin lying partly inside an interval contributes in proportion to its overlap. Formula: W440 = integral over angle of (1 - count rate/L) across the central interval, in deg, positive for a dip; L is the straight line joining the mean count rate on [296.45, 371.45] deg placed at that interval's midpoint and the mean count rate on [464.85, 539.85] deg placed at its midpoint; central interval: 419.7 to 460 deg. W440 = 1.0 deg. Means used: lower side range 1.17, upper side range 1.24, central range 1.19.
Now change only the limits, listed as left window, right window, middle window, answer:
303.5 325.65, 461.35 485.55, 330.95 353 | 0.58 deg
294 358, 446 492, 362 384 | -1.70 deg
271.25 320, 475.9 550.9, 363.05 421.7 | 1.77 deg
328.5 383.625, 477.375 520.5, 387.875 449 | 3.68 deg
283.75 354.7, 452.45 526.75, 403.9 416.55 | 1.09 deg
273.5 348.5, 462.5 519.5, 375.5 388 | -0.51 deg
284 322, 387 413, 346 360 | -0.26 deg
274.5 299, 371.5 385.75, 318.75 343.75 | 2.08 deg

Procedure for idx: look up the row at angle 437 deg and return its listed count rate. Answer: 1.17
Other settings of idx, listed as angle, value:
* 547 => 1.31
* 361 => 1.28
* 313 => 1.16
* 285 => 1.25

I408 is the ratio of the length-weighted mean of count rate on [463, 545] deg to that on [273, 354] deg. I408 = 1.1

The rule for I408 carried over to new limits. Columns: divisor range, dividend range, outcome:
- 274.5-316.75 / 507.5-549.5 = 1.05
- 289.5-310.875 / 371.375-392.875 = 1.05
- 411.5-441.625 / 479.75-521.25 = 1.07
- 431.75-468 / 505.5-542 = 1.04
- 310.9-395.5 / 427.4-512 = 1.02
